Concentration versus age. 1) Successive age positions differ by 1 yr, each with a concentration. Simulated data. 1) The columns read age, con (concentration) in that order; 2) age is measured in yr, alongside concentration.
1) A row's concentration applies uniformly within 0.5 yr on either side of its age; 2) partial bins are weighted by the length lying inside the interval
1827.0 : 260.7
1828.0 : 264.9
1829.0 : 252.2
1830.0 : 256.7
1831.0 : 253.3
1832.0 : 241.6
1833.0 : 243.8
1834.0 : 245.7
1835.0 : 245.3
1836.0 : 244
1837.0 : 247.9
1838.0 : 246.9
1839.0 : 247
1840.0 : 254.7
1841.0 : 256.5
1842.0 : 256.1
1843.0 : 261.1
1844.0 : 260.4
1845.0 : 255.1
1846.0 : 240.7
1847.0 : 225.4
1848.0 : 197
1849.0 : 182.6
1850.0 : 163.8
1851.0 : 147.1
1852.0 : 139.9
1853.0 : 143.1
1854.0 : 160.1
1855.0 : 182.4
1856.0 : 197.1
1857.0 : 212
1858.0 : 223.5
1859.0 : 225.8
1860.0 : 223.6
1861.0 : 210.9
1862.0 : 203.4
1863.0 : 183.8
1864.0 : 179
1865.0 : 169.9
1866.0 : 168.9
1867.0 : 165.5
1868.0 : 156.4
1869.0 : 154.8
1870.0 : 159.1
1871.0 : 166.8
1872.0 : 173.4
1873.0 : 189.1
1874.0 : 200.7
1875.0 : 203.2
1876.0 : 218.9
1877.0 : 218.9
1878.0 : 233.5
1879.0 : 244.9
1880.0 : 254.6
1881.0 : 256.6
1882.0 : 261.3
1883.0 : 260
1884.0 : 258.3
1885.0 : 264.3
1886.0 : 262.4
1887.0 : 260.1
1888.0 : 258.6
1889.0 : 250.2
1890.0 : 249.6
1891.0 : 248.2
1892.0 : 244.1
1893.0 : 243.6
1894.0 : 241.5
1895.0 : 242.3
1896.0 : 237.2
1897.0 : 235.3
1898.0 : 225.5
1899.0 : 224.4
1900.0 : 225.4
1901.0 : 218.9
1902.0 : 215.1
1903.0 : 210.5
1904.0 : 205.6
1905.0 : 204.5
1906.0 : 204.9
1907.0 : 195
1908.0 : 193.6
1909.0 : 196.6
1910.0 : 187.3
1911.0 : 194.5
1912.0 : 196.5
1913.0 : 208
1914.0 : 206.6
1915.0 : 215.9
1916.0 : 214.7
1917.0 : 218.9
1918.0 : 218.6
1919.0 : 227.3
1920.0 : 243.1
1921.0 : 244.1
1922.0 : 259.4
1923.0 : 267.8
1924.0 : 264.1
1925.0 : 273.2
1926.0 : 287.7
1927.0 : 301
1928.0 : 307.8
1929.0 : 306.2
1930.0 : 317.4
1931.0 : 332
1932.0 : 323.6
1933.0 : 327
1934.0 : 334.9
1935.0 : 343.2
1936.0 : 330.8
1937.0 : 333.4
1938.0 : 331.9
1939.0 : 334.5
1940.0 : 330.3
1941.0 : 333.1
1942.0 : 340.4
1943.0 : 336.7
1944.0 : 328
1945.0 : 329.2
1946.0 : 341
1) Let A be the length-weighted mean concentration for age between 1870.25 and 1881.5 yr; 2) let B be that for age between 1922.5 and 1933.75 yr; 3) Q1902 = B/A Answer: 1.41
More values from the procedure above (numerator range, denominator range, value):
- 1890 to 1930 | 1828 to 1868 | 1.08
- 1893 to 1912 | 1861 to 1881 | 1.11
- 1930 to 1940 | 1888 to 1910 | 1.48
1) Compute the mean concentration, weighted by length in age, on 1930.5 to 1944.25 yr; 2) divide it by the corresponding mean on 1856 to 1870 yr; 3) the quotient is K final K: 1.8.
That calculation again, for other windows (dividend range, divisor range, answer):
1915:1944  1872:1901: 1.24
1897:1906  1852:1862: 1.11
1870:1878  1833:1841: 0.79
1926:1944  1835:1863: 1.52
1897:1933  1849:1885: 1.21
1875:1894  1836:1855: 1.15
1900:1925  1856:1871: 1.16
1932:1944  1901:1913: 1.66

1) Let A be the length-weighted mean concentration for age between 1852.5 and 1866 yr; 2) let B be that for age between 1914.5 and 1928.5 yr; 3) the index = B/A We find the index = 1.31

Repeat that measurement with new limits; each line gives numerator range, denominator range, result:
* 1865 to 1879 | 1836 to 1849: 0.77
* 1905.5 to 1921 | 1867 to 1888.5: 0.95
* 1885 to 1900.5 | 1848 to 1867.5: 1.33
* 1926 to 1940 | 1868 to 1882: 1.57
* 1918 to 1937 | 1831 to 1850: 1.22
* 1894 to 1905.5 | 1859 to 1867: 1.16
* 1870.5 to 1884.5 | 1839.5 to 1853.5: 1.05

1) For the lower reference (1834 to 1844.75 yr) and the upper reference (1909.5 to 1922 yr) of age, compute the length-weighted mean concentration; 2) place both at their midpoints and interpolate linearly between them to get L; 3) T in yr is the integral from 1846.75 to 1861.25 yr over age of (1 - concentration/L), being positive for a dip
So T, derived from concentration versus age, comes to 3.4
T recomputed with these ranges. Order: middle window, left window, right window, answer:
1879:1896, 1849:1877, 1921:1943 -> -1.8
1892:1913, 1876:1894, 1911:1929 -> 2.7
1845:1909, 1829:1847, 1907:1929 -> 8.1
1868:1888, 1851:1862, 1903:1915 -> -2.8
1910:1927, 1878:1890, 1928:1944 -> 4.0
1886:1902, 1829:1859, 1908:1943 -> 0.9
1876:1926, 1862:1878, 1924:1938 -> 2.5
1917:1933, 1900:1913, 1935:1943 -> 0.1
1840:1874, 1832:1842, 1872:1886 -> 6.5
